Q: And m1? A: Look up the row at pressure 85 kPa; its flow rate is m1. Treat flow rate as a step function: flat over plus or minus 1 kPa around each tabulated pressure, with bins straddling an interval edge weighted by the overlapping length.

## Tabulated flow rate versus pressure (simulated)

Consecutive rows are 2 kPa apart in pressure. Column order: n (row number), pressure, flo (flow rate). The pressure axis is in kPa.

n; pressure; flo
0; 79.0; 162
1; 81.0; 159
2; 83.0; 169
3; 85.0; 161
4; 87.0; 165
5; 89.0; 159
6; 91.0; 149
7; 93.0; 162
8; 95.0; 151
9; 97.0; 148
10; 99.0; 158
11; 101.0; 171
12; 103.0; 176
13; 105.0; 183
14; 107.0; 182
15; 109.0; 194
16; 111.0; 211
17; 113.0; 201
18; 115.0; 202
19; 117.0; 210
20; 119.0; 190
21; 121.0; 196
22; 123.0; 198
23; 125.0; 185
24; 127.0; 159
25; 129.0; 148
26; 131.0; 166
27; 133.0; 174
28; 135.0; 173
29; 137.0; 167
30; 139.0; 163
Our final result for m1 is 161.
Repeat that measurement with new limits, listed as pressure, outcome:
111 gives 211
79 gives 162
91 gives 149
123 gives 198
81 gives 159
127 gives 159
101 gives 171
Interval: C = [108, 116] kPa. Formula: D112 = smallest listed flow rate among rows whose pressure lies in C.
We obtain 194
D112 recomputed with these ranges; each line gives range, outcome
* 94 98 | 148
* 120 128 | 159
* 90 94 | 149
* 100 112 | 171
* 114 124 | 190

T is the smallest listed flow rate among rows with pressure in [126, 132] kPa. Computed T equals 148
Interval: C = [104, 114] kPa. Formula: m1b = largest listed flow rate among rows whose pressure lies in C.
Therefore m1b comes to 211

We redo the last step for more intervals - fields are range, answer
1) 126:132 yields 166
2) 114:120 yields 210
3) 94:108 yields 183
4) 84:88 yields 165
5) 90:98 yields 162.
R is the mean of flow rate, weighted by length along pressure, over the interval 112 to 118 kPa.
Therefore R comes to 204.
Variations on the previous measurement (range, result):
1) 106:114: 197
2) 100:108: 178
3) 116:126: 196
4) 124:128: 172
